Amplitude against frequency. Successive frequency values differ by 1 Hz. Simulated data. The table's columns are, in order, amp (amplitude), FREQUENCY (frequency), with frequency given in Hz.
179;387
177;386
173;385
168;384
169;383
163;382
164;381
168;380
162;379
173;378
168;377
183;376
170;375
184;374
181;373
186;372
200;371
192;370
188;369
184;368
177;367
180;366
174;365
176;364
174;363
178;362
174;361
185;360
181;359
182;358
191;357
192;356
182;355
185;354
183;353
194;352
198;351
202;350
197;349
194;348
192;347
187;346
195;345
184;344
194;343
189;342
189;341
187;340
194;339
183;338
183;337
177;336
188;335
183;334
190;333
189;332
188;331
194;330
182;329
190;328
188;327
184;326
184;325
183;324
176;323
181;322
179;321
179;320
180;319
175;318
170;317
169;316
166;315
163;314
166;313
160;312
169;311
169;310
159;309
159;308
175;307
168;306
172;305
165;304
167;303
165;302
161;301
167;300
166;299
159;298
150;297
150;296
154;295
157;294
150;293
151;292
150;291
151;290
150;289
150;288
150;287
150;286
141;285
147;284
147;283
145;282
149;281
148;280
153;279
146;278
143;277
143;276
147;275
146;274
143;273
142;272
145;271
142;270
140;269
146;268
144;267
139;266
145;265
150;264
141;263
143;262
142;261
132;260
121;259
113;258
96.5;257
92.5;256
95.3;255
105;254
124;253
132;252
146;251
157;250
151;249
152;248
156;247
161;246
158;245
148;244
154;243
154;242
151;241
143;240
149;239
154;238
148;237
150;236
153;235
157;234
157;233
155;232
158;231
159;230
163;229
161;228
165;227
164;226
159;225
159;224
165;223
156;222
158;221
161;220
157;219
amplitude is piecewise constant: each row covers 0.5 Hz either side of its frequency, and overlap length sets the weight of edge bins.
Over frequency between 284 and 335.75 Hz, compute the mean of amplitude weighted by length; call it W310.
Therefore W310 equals 168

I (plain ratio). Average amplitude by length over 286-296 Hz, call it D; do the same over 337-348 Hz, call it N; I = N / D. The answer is 1.25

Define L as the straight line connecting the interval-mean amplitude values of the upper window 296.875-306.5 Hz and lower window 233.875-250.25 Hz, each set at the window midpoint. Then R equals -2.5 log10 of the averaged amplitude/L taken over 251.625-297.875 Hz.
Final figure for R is 0.14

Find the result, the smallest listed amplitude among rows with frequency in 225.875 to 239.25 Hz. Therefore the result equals 148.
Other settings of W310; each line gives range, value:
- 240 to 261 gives 135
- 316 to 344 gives 184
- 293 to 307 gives 162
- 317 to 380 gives 184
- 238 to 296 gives 143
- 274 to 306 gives 153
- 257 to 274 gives 138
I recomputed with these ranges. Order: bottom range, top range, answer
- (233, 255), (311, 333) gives 1.22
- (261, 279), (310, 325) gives 1.20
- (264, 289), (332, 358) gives 1.30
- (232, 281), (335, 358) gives 1.34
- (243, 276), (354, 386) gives 1.29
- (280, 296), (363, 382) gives 1.19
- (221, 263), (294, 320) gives 1.13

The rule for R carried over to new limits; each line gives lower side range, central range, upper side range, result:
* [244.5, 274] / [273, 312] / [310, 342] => 0.02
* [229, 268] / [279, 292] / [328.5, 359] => 0.08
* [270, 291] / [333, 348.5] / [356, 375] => -0.10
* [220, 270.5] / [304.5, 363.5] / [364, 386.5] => -0.09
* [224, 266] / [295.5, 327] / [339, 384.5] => -0.02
